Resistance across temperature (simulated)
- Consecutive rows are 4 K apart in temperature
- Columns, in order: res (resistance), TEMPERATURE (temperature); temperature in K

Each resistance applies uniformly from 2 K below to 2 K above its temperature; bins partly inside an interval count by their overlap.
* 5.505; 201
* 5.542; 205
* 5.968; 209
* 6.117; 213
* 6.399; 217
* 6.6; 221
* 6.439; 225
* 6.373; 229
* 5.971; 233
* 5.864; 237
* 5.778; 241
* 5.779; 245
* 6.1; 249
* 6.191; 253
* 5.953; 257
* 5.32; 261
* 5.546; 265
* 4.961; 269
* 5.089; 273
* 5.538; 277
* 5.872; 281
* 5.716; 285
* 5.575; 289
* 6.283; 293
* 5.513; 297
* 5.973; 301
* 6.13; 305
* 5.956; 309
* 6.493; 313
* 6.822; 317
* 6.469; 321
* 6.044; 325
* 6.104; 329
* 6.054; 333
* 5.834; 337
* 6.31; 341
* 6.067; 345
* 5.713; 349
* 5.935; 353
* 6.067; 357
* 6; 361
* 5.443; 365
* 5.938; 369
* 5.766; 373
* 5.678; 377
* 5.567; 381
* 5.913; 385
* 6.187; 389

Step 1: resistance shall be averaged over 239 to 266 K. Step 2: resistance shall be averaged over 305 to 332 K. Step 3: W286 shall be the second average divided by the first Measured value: 1.08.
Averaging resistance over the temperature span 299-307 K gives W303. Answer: 6.05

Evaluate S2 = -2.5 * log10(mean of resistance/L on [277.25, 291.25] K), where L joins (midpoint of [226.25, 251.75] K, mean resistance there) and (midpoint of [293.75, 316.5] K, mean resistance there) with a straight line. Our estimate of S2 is 0.06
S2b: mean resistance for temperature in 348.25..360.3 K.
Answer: 5.94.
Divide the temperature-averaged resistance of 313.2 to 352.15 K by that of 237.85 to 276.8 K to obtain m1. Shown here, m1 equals 1.1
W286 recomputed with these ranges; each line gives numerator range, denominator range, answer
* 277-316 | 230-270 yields 1.03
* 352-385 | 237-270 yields 1.01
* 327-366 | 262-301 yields 1.07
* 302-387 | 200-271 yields 1.02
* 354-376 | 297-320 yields 0.94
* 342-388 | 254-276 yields 1.08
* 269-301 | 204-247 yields 0.93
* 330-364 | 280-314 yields 1.01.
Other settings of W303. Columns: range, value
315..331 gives 6.36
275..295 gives 5.8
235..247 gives 5.81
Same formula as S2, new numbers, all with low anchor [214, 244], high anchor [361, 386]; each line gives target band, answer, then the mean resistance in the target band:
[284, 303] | 0.03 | 5.82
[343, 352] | -0.02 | 5.9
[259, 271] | 0.15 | 5.28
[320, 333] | -0.05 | 6.16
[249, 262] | 0.04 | 5.9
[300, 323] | -0.07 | 6.32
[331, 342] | -0.04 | 6.04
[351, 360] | -0.04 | 6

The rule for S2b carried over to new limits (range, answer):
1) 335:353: 5.98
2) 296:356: 6.1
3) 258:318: 5.77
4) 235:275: 5.66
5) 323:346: 6.07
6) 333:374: 5.92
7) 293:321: 6.18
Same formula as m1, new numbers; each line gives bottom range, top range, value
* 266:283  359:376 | 1.08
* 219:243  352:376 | 0.95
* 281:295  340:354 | 1.02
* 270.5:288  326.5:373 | 1.07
